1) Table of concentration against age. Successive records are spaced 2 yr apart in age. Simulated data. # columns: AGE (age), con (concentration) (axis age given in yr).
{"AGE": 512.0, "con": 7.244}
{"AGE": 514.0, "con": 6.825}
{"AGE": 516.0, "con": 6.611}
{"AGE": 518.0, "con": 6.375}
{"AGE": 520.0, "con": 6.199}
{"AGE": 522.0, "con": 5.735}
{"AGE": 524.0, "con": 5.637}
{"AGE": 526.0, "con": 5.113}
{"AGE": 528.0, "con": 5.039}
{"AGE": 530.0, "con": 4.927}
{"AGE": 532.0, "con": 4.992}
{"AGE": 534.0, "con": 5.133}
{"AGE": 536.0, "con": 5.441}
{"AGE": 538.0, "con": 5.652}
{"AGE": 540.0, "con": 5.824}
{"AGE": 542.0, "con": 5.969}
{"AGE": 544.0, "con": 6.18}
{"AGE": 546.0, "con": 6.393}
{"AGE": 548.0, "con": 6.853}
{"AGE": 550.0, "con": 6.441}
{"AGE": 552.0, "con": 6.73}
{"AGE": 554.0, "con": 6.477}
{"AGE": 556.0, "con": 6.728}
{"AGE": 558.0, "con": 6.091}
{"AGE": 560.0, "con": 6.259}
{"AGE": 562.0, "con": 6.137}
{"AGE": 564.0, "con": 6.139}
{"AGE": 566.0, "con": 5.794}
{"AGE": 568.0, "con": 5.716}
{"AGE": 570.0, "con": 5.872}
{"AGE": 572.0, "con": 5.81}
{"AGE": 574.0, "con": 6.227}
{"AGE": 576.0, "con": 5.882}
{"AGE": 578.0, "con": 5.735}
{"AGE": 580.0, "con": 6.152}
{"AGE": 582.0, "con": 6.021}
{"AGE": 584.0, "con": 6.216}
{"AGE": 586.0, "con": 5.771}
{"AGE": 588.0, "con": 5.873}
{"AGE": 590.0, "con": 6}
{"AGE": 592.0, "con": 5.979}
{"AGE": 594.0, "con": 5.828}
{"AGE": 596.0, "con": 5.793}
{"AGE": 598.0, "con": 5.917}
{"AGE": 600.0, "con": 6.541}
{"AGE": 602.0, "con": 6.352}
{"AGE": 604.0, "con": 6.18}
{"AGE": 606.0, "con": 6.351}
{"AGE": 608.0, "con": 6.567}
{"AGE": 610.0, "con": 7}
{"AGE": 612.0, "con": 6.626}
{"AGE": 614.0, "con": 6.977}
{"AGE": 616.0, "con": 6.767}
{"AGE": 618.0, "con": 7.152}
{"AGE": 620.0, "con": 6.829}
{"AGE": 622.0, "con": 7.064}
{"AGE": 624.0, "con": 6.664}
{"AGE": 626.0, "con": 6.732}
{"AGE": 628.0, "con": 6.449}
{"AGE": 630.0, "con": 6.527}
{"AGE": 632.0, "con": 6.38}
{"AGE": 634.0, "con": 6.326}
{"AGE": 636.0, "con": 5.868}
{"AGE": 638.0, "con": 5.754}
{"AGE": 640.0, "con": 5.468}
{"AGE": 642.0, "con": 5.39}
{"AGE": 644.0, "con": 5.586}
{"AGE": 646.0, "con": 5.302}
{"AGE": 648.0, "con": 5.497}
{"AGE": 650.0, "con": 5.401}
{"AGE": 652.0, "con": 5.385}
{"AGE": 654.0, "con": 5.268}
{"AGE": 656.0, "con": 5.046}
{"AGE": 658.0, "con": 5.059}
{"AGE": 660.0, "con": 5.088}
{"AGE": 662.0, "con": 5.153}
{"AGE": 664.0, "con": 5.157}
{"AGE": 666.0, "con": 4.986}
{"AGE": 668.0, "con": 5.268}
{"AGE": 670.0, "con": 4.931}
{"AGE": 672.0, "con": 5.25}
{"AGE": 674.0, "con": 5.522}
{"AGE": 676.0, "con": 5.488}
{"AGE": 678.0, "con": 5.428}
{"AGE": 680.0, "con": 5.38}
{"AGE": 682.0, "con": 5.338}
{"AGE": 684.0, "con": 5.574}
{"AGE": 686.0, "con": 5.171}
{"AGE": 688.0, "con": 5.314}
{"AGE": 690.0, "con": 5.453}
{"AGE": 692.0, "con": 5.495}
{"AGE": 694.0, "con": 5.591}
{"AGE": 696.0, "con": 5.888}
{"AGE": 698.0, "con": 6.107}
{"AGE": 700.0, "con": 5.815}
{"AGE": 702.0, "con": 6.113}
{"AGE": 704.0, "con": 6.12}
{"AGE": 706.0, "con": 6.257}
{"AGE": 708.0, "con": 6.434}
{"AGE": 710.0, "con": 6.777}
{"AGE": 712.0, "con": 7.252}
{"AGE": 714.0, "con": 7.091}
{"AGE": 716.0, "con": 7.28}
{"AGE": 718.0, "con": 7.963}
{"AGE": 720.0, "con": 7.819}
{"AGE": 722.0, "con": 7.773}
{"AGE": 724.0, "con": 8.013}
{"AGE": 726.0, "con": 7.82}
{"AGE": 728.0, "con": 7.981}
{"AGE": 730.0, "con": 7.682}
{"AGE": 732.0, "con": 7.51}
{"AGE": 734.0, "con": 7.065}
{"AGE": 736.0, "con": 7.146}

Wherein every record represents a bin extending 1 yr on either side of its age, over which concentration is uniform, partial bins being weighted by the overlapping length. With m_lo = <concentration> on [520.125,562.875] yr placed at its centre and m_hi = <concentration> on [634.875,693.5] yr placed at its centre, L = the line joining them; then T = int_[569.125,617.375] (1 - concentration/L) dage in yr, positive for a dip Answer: -4.5 yr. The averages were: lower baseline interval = 5.9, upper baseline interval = 5.35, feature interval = 6.19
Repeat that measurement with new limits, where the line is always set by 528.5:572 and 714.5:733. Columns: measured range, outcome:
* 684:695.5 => 3.0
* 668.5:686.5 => 4.8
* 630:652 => 3.7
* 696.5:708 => 2.2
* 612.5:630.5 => -0.3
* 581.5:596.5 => 1.0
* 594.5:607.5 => 0.6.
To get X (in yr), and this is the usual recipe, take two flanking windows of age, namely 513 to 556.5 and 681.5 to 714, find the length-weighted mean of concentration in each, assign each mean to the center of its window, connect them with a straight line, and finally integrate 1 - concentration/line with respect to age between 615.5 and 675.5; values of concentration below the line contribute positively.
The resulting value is 1.98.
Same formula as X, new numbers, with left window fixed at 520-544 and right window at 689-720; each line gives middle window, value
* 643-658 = 1.93 yr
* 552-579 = -2.09 yr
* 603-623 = -2.81 yr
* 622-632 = -1.04 yr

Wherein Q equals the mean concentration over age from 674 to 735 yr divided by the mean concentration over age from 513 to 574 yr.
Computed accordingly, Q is 1.09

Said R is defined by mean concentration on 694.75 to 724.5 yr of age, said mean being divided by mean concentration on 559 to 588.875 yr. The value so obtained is 1.14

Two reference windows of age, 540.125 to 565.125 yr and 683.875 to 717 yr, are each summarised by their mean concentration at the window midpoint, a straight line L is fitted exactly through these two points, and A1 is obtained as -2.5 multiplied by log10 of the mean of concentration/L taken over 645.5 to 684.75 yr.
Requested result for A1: 0.170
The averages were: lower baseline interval 6.34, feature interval 5.27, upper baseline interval 6.12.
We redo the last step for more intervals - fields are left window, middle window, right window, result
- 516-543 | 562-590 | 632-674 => -0.08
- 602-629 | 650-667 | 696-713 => 0.26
